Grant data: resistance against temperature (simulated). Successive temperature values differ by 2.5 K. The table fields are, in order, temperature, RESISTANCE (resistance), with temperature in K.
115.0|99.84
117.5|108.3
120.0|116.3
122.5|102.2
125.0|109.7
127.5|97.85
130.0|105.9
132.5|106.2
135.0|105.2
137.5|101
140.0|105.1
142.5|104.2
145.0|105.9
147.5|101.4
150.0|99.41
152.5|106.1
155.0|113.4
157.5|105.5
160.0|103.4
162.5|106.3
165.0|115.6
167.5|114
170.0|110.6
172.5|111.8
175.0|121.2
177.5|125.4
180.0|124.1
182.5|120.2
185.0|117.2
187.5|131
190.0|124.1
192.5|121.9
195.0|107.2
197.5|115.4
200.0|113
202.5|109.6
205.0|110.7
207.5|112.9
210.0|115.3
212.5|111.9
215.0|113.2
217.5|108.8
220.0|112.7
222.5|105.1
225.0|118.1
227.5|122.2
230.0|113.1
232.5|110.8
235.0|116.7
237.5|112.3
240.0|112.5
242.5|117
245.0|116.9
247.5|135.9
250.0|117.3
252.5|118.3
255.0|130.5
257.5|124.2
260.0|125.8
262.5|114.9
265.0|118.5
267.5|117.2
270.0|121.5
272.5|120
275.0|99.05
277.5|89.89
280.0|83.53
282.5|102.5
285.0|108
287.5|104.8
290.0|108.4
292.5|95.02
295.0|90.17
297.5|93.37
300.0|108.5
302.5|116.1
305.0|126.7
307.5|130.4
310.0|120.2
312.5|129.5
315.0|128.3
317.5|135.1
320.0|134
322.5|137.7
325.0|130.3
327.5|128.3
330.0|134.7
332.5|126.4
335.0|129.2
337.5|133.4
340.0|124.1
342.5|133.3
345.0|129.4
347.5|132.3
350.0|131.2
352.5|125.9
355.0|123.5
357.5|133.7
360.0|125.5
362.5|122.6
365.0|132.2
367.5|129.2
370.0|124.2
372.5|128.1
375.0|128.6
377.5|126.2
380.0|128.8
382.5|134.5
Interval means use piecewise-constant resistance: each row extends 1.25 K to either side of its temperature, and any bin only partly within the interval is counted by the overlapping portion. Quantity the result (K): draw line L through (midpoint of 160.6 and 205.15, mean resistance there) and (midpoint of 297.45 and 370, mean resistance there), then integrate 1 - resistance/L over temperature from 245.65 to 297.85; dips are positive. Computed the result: 5.2 K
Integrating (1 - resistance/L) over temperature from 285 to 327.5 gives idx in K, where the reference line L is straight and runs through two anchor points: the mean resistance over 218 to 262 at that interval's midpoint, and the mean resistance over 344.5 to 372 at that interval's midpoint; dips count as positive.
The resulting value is 2.0 K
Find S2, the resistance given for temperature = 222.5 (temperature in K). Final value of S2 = 105.1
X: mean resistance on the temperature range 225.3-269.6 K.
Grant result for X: 119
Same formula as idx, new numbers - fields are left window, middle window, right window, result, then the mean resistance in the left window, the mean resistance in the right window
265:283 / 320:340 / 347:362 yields -1.6 K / 106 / 128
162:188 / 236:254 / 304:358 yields 0.7 K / 118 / 130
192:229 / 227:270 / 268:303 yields -4.5 K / 113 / 103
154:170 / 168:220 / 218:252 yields -1.7 K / 110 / 116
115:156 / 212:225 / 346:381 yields 0.3 K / 105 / 128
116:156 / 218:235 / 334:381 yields 0.2 K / 105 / 128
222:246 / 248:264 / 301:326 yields -0.5 K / 115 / 129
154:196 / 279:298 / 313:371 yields 4.1 K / 116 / 130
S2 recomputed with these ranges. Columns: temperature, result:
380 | 128.8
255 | 130.5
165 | 115.6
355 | 123.5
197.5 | 115.4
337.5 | 133.4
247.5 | 135.9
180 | 124.1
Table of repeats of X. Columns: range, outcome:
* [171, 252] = 116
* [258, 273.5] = 120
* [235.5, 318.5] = 114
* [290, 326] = 119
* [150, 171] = 109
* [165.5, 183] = 118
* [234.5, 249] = 119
